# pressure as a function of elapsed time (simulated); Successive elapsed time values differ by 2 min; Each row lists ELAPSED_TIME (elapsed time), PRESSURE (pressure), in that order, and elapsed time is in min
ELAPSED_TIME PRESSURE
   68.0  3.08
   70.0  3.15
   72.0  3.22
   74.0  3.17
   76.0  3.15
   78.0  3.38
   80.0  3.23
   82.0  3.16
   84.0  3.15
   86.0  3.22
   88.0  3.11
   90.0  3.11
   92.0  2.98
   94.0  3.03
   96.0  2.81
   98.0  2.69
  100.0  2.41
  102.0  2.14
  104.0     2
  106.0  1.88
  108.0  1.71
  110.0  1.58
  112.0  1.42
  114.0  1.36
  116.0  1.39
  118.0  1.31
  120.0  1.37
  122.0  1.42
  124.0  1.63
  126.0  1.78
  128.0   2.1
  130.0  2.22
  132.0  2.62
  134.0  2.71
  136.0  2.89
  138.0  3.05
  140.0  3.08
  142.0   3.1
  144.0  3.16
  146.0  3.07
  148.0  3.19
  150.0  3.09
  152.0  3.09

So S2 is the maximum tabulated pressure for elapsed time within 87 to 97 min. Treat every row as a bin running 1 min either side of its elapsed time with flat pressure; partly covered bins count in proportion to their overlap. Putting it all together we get 3.11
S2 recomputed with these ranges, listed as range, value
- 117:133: 2.62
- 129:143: 3.1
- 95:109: 2.81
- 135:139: 3.05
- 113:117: 1.39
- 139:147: 3.16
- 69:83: 3.38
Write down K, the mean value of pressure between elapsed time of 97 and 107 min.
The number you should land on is 2.22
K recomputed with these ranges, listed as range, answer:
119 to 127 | 1.55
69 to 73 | 3.19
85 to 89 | 3.17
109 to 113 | 1.5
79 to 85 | 3.18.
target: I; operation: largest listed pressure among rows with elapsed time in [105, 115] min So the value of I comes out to 1.88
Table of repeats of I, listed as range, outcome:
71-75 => 3.22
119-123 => 1.42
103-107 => 2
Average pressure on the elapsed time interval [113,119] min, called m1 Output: 1.35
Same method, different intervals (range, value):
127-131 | 2.16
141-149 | 3.13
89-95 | 3.04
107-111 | 1.65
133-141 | 2.93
